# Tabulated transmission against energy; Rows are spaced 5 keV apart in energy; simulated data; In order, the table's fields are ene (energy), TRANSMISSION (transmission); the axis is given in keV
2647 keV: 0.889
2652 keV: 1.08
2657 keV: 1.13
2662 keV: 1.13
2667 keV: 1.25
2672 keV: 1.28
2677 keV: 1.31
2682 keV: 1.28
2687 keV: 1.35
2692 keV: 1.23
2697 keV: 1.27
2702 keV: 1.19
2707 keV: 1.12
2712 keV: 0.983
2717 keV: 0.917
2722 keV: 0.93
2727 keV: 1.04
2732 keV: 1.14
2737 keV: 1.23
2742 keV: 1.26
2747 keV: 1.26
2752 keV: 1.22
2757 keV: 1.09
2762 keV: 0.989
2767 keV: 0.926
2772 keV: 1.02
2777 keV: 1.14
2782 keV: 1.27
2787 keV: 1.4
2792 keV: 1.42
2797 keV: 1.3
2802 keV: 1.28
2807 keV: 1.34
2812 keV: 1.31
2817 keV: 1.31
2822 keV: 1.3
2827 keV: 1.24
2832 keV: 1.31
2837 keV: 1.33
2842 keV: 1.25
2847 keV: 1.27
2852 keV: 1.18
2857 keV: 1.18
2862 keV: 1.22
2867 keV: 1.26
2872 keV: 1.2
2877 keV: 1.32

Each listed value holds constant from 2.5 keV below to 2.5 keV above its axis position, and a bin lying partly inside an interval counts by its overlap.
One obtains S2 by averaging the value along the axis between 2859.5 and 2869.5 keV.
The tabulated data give 1.24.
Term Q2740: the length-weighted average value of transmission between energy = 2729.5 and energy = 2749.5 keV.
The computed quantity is 1.22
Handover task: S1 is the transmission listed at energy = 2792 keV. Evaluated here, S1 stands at 1.42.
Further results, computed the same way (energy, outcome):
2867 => 1.26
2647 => 0.889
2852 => 1.18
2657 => 1.13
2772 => 1.02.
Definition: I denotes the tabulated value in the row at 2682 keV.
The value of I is 1.28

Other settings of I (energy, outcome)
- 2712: 0.983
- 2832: 1.31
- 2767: 0.926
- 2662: 1.13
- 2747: 1.26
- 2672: 1.28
